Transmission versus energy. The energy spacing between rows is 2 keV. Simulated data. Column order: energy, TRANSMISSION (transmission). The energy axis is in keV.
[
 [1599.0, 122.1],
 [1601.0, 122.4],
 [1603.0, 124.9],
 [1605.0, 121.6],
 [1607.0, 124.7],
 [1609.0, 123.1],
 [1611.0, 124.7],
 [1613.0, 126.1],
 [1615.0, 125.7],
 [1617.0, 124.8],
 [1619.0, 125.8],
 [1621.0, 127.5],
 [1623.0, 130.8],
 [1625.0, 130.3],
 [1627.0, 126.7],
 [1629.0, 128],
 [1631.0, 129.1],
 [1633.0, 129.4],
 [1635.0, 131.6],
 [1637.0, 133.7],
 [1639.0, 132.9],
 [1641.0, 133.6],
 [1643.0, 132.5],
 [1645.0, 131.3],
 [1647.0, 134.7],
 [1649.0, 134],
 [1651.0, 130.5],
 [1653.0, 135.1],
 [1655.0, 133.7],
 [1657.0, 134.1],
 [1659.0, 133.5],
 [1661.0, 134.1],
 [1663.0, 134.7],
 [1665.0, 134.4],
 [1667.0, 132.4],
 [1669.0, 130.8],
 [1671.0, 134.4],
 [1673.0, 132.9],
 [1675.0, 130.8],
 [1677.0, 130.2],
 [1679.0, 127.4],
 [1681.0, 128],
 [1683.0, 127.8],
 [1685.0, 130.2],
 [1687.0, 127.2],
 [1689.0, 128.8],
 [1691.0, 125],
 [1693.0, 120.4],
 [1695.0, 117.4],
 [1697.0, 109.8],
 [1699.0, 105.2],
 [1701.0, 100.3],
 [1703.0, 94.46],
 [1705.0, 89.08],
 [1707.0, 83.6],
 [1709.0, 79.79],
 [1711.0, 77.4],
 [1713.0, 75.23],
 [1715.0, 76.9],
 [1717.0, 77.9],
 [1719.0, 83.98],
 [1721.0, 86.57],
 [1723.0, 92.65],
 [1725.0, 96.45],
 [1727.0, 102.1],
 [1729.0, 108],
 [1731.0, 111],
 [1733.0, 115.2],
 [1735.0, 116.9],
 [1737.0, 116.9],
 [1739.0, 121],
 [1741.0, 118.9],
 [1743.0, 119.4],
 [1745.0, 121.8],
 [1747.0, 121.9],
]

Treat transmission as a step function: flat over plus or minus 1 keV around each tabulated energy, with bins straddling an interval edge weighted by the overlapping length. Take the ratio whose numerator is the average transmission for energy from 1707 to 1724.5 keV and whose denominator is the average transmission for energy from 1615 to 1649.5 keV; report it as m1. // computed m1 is 0.6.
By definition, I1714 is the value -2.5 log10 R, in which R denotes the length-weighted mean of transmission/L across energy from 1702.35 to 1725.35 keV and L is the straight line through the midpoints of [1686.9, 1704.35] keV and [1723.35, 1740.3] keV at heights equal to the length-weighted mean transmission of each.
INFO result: 0.31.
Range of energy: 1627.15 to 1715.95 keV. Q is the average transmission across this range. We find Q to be 121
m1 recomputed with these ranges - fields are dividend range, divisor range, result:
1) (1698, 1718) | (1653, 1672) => 0.64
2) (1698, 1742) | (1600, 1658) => 0.75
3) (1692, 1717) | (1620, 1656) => 0.71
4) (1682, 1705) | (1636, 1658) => 0.87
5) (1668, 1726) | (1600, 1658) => 0.83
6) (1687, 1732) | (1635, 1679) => 0.74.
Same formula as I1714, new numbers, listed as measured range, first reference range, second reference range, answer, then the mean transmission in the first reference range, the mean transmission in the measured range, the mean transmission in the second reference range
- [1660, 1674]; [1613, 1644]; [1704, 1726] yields -0.22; 129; 133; 83.6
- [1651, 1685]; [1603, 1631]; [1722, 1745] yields -0.11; 126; 132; 111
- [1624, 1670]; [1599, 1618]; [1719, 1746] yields -0.11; 124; 132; 109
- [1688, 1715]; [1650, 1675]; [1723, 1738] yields 0.20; 133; 99.6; 108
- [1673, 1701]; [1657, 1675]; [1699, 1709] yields -0.12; 133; 123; 92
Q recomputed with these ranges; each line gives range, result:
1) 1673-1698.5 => 125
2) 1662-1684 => 131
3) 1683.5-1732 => 100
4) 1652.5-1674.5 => 134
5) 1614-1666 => 131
